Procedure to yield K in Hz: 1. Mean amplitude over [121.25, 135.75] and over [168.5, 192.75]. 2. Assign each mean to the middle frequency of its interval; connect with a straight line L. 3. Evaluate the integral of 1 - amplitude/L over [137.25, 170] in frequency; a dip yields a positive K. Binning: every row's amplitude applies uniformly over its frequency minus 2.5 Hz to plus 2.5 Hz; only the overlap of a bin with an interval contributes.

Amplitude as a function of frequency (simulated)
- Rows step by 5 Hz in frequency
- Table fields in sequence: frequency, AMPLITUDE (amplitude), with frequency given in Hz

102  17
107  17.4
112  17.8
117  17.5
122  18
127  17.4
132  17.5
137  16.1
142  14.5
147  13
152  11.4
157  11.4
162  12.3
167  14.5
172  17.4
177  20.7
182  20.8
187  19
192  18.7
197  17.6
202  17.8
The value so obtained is 9.2 Hz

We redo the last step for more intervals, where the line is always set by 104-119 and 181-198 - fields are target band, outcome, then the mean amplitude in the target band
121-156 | 5.61 Hz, 15.1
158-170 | 3.37 Hz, 13.3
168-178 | 0.31 Hz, 18.1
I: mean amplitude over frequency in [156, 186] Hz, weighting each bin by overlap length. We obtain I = 16.6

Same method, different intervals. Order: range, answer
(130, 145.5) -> 15.8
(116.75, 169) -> 14.8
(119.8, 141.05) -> 17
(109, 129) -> 17.7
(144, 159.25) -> 12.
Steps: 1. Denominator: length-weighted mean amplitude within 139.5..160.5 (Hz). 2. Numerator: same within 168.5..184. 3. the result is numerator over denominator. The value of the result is 1.5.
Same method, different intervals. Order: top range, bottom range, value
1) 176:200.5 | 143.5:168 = 1.54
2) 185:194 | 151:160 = 1.65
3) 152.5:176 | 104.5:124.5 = 0.80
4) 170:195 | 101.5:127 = 1.10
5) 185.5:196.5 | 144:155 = 1.52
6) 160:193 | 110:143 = 1.03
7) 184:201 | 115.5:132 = 1.05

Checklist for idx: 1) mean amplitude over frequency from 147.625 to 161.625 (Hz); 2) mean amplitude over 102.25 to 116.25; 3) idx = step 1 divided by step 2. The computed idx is 0.7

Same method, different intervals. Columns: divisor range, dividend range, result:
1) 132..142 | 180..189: 1.24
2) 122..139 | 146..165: 0.70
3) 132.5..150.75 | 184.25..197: 1.27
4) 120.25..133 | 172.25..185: 1.14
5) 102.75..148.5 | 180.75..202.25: 1.13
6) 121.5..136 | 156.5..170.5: 0.76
